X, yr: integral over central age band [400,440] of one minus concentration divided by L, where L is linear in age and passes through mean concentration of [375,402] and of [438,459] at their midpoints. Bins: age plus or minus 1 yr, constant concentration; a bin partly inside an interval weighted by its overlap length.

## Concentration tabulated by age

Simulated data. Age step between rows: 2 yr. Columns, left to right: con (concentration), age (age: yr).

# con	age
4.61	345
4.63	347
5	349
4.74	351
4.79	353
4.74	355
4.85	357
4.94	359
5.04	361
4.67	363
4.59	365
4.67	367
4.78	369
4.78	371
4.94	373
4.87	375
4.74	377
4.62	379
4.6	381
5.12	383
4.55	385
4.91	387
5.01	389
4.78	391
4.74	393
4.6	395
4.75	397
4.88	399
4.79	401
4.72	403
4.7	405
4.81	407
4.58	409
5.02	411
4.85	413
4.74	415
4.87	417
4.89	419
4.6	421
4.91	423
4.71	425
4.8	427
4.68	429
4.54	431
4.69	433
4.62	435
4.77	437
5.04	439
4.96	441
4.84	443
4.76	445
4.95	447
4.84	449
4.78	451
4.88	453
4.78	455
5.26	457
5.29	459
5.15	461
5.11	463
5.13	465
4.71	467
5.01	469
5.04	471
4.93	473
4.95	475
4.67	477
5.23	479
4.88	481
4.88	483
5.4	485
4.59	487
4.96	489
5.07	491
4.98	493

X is 0.7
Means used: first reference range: 4.78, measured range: 4.77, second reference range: 4.93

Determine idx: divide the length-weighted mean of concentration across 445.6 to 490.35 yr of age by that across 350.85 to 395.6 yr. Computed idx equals 1.04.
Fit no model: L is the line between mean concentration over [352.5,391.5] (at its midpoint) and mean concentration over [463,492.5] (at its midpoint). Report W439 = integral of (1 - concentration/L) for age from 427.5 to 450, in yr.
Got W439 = 0.53 yr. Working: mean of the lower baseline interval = 4.8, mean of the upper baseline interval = 4.97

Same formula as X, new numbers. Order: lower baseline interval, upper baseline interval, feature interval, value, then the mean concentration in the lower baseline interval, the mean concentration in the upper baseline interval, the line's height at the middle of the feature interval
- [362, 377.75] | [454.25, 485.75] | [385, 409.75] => 0.3 yr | 4.76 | 5.03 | 4.83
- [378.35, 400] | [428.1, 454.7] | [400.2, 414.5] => 0.0 yr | 4.78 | 4.8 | 4.79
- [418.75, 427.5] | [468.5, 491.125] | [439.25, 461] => -0.4 yr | 4.77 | 4.96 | 4.86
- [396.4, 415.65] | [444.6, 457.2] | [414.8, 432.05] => 0.3 yr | 4.79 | 4.88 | 4.82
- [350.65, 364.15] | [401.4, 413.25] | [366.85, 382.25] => 0.2 yr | 4.83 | 4.78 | 4.81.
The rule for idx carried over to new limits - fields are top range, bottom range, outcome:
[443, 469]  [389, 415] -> 1.04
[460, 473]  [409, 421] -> 1.04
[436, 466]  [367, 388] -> 1.04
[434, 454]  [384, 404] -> 1.01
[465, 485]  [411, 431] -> 1.04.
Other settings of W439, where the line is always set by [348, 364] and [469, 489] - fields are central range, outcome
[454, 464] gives -0.4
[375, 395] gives 0.4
